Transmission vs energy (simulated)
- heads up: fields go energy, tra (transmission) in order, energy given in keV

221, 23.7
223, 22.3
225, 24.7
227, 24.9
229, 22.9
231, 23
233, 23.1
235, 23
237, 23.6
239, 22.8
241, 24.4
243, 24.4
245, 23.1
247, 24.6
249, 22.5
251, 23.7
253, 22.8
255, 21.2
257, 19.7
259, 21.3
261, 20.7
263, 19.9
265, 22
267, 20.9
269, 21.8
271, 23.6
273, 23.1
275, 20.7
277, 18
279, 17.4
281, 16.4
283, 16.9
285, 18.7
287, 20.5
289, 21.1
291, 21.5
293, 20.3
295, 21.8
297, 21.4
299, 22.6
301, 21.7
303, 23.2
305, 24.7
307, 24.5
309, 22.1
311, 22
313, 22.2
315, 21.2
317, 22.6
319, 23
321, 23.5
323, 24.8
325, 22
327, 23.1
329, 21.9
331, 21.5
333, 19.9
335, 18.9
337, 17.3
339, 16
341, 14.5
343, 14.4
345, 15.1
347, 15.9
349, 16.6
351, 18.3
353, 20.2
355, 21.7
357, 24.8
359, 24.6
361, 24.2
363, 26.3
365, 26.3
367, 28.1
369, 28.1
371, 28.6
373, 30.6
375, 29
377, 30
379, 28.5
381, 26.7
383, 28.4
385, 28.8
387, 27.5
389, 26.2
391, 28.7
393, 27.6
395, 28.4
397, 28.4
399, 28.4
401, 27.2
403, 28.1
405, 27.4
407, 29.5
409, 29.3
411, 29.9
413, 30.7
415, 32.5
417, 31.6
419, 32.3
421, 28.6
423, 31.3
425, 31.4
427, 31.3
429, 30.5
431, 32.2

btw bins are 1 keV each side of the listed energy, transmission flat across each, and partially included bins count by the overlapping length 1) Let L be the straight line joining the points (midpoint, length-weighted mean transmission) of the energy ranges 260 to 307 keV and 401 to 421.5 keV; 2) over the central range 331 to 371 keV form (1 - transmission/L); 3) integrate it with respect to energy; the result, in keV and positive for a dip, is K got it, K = 7.7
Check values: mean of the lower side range 20.9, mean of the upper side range 29.9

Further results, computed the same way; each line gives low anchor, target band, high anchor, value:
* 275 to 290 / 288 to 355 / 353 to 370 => 3.0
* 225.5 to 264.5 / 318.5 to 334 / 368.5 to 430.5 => 2.2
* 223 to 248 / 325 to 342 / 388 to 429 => 4.8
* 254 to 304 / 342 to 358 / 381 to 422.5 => 4.5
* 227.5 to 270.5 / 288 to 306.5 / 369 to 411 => 1.8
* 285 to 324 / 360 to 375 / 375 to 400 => -0.4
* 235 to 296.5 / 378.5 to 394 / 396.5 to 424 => 0.3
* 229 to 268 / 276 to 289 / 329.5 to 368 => 2.1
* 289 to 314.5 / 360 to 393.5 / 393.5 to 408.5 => -1.4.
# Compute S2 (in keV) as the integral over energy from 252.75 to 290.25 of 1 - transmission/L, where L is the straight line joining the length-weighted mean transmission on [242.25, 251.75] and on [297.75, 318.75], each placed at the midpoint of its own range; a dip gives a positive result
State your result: 4.8 keV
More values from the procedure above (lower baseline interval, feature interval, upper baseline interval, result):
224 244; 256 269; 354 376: 1.9 keV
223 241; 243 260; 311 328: 0.6 keV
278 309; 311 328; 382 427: 0.1 keV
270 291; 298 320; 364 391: -0.5 keV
